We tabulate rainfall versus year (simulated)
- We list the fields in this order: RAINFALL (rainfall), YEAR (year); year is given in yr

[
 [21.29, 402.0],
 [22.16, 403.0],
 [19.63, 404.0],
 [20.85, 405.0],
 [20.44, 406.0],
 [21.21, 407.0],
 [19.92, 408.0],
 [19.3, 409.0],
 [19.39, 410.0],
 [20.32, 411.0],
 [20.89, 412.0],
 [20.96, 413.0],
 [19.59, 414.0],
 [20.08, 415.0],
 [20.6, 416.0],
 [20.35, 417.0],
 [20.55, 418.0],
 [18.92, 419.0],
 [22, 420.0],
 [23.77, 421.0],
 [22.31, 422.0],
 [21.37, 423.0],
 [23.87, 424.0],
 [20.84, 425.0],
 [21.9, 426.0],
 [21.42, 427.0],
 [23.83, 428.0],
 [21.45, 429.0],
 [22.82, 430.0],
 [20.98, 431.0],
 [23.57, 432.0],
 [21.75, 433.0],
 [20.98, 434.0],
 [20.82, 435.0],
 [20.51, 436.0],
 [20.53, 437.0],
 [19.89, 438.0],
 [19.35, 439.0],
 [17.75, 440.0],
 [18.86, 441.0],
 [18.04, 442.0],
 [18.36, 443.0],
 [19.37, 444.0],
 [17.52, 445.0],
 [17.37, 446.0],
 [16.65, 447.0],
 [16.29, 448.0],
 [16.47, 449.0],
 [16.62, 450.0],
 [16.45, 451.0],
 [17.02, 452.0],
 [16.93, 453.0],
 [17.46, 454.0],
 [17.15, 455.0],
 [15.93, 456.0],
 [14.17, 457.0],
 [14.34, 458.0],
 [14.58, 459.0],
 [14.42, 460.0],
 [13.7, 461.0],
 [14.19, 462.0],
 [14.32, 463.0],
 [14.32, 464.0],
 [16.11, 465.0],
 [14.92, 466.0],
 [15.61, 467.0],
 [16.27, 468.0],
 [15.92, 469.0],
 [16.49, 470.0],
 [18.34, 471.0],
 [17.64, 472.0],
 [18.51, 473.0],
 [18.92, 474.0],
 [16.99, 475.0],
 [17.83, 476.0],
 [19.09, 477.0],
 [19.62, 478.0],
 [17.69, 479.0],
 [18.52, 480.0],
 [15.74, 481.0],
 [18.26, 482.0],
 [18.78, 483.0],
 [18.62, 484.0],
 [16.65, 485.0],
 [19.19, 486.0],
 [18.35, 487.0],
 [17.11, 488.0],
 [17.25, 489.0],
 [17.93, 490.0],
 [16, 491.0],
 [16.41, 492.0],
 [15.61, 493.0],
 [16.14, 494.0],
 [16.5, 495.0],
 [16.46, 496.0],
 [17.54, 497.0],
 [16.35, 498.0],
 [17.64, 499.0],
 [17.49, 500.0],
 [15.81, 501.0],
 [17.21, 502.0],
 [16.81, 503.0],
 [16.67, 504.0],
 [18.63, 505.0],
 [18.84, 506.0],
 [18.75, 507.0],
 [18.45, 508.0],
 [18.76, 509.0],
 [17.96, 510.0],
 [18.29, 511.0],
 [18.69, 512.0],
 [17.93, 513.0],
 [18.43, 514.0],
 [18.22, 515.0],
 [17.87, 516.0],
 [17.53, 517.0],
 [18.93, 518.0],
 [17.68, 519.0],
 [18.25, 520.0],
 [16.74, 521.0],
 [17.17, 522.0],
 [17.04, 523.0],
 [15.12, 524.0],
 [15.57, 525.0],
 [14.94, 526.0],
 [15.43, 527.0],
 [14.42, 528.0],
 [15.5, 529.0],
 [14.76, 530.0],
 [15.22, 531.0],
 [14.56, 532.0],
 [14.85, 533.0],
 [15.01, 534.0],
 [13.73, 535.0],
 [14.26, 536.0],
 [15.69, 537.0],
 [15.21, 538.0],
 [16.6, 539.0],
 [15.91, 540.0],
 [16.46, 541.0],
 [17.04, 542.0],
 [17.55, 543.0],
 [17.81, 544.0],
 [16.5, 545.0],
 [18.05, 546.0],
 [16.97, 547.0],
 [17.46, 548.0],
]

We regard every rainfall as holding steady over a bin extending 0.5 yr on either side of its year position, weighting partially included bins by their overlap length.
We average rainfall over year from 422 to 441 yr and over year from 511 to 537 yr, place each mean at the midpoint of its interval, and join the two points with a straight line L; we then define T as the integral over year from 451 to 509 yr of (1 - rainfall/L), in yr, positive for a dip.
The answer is 5.4 yr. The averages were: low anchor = 21.3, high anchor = 16.3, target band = 16.9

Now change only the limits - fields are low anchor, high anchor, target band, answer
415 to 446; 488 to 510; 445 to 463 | 3.39 yr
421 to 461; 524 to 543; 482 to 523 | -2.61 yr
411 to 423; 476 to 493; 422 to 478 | 3.59 yr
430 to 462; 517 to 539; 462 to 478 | 0.46 yr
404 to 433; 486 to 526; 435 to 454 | 1.90 yr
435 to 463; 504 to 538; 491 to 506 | -0.01 yr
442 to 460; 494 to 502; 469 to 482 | -0.91 yr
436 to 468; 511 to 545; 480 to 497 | -0.72 yr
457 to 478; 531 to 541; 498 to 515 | -2.47 yr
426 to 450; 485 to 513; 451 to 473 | 3.55 yr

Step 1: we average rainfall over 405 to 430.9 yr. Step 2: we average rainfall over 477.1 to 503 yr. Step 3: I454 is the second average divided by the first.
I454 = 0.8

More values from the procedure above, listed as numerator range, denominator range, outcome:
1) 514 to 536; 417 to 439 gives 0.75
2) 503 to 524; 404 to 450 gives 0.89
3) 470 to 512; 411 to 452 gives 0.88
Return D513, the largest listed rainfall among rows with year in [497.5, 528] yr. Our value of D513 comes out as 18.93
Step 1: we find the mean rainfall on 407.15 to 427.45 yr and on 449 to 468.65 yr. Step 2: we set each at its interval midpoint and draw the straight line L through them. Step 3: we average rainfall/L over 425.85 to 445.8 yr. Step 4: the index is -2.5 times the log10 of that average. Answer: -0.10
